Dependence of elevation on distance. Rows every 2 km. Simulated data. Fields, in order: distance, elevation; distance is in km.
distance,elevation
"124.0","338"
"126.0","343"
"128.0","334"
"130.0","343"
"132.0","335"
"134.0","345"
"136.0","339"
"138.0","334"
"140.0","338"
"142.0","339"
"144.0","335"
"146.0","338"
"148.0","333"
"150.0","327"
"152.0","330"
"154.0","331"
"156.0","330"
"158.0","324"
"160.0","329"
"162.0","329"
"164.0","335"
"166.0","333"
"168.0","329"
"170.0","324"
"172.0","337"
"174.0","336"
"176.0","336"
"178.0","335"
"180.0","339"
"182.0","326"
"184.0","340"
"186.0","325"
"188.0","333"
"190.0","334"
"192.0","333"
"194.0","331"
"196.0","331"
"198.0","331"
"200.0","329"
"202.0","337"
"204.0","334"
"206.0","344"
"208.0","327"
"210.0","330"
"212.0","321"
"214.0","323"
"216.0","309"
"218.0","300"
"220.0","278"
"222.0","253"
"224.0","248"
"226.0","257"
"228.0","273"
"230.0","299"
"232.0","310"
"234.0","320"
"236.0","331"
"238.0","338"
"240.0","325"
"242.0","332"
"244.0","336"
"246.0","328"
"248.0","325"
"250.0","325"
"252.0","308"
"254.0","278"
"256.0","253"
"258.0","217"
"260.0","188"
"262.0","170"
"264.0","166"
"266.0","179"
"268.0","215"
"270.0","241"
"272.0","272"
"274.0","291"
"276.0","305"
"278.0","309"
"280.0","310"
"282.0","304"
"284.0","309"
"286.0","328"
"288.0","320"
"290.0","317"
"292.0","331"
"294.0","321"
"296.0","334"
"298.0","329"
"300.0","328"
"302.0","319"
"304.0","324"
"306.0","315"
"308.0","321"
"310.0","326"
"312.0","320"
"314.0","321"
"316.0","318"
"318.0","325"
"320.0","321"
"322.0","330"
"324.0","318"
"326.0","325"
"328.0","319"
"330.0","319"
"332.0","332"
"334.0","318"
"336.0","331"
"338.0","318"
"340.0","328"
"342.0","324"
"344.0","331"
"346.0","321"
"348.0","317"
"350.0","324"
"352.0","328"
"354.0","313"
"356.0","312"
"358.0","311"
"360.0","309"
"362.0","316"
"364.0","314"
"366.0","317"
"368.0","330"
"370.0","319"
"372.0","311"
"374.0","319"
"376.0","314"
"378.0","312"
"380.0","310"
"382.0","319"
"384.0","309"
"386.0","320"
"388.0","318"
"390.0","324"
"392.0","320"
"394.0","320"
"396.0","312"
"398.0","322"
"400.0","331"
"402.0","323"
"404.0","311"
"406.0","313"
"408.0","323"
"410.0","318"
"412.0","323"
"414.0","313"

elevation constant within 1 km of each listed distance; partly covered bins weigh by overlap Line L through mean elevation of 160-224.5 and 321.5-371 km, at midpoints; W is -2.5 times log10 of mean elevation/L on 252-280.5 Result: 0.31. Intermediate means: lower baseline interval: 324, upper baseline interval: 321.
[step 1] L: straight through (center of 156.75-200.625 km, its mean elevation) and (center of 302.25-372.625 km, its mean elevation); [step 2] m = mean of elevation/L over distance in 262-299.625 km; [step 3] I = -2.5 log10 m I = 0.14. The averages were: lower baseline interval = 332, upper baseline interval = 321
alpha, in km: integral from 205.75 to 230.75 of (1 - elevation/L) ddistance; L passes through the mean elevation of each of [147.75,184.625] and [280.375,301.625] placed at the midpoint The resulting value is 2.4 km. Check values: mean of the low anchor 332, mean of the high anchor 322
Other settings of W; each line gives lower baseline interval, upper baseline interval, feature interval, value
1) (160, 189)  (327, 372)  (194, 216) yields 0.00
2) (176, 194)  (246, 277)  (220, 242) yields -0.05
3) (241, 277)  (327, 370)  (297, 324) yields -0.09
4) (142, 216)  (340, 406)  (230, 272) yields 0.19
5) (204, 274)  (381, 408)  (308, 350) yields -0.07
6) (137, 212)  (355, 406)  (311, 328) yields 0.00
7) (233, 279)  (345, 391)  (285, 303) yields -0.12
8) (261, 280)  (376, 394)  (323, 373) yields -0.10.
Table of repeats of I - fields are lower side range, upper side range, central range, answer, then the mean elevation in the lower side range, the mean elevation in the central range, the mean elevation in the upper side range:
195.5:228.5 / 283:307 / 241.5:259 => 0.054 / 308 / 299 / 323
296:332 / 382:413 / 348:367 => 0.017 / 323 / 316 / 319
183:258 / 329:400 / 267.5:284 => 0.112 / 313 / 285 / 319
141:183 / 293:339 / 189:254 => 0.046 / 332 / 315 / 323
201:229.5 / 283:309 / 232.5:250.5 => -0.066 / 302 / 328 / 323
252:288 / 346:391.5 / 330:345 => -0.095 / 258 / 326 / 317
